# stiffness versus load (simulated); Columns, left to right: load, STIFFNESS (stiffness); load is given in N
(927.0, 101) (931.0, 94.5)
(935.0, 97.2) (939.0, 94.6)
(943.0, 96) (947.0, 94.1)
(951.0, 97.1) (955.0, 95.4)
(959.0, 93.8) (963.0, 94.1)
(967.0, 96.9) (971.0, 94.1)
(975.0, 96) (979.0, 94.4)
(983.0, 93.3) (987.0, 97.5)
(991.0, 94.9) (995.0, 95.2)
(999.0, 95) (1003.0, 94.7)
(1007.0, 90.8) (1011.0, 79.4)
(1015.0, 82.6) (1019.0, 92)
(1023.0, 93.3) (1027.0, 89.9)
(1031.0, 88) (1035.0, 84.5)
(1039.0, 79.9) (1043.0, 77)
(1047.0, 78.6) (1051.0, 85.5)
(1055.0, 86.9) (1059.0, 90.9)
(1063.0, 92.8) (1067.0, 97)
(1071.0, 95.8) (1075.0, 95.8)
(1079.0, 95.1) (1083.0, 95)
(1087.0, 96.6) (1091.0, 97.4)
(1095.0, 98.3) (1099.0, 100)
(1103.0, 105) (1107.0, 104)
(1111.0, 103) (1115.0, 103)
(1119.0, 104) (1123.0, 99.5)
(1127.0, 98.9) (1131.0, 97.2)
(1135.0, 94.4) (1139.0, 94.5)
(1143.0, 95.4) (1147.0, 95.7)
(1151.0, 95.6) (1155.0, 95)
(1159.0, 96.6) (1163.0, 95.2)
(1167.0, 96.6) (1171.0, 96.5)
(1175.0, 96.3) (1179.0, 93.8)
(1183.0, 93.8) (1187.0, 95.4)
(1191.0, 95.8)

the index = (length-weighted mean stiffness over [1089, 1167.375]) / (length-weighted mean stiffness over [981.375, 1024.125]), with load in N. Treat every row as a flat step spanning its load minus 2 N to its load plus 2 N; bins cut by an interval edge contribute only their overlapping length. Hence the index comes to 1.07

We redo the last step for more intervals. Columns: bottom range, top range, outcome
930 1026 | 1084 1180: 1.05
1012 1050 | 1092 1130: 1.19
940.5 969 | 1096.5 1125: 1.08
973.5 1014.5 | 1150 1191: 1.03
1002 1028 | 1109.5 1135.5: 1.13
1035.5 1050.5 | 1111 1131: 1.27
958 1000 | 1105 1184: 1.03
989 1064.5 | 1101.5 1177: 1.12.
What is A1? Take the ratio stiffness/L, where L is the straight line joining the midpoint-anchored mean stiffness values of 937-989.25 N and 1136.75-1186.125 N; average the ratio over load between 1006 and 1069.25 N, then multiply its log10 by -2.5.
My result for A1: 0.10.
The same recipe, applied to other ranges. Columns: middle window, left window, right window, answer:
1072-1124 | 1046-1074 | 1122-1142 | -0.07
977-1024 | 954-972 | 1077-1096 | 0.04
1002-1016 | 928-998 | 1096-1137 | 0.12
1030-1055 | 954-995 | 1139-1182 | 0.16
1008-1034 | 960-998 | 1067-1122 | 0.11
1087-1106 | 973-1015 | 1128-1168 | -0.06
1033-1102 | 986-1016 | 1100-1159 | 0.05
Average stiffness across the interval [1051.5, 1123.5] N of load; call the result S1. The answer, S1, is 97.5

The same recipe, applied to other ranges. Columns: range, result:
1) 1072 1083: 95.4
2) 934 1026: 93.5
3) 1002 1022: 87.8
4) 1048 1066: 88.9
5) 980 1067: 89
